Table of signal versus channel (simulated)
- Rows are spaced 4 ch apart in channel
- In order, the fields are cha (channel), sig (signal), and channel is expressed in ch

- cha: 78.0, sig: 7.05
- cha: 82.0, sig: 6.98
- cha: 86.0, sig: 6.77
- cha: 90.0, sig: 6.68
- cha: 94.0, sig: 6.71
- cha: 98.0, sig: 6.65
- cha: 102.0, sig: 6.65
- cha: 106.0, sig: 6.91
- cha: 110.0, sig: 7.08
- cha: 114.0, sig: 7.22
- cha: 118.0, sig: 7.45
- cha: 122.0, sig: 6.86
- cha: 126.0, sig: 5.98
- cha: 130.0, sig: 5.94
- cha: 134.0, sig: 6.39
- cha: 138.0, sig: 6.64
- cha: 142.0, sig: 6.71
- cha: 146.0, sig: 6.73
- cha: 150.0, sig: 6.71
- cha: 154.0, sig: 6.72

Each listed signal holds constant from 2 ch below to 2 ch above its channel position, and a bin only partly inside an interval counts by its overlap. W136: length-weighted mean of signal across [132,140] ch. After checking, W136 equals 6.51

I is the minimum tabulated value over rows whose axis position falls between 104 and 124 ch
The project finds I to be 6.86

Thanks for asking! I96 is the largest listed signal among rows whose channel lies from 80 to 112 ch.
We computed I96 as 7.08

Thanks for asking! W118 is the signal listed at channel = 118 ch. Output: 7.45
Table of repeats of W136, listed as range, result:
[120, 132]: 6.26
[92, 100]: 6.68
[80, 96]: 6.79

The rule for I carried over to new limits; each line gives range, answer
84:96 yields 6.68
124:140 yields 5.94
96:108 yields 6.65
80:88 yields 6.77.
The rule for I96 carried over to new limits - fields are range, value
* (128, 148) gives 6.73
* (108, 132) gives 7.45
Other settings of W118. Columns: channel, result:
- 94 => 6.71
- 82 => 6.98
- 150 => 6.71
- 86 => 6.77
